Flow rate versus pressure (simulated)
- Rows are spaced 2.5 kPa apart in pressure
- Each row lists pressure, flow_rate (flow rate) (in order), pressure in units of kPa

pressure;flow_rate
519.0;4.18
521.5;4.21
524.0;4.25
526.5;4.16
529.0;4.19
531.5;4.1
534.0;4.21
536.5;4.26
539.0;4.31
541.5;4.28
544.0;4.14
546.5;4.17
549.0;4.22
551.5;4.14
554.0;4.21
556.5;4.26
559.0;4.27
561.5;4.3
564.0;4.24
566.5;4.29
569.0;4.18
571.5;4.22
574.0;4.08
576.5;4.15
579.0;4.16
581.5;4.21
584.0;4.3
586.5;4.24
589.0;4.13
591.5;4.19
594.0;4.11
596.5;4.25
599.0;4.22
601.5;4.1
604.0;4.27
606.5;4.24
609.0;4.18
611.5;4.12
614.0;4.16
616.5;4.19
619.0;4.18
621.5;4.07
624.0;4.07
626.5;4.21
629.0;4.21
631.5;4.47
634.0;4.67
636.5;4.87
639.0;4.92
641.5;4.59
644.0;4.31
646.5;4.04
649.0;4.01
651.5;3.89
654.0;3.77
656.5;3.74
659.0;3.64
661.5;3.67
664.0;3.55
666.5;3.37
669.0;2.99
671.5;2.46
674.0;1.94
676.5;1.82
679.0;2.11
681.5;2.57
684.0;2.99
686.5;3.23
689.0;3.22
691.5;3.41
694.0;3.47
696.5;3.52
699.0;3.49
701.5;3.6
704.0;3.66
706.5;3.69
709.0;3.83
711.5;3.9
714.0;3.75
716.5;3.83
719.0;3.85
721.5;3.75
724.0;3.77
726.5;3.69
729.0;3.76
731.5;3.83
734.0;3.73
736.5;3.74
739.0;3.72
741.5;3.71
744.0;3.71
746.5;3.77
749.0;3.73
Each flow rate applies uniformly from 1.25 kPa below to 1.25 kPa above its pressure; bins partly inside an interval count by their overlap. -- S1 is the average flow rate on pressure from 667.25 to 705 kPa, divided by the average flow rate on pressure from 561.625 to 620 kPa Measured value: 0.71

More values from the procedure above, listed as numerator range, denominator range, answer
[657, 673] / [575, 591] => 0.78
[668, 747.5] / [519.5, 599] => 0.81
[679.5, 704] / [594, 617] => 0.78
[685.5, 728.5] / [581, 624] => 0.87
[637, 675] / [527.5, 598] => 0.88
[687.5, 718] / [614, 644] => 0.82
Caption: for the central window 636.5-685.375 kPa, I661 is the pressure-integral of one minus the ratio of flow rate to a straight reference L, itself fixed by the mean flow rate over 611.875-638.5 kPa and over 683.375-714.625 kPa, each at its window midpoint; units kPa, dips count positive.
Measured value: 6.66 kPa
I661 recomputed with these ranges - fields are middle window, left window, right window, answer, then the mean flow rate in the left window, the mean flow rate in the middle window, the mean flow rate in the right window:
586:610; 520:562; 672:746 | -1.5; 4.21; 4.19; 3.42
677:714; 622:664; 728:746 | 5.7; 4.17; 3.32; 3.74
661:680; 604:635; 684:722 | 5.6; 4.23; 2.71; 3.59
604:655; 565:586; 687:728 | -3.7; 4.2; 4.26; 3.64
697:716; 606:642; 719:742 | 0.9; 4.34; 3.7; 3.75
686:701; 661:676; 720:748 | -0.8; 2.9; 3.41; 3.74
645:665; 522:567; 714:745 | 0.7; 4.22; 3.8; 3.76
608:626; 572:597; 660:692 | -2.1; 4.18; 4.14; 2.86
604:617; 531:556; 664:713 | -1.7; 4.21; 4.19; 3.13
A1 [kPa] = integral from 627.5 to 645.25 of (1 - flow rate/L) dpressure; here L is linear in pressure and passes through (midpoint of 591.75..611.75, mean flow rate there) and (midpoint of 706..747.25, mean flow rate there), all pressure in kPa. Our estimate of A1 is -2.18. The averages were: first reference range 4.19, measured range 4.57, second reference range 3.77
